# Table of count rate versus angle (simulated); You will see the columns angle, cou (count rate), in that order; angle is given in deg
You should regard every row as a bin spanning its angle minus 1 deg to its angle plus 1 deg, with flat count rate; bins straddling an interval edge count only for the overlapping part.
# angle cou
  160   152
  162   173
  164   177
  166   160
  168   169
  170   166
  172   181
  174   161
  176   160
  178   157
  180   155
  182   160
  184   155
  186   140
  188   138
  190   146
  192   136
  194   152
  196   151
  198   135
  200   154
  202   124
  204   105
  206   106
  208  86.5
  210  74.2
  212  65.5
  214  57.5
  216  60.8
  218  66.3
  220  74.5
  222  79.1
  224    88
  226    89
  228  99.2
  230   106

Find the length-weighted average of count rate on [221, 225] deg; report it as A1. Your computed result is 83.5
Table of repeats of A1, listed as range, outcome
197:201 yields 144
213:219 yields 61.5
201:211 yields 99.1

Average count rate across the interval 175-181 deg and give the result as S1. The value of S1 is 157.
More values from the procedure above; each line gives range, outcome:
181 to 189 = 148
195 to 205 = 134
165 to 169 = 164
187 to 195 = 143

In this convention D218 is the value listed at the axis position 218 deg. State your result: 66.3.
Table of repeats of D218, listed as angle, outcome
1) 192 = 136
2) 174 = 161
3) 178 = 157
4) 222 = 79.1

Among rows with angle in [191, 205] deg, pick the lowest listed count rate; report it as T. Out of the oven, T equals 105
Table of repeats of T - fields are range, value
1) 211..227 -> 57.5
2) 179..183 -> 155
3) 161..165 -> 173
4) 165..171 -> 160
